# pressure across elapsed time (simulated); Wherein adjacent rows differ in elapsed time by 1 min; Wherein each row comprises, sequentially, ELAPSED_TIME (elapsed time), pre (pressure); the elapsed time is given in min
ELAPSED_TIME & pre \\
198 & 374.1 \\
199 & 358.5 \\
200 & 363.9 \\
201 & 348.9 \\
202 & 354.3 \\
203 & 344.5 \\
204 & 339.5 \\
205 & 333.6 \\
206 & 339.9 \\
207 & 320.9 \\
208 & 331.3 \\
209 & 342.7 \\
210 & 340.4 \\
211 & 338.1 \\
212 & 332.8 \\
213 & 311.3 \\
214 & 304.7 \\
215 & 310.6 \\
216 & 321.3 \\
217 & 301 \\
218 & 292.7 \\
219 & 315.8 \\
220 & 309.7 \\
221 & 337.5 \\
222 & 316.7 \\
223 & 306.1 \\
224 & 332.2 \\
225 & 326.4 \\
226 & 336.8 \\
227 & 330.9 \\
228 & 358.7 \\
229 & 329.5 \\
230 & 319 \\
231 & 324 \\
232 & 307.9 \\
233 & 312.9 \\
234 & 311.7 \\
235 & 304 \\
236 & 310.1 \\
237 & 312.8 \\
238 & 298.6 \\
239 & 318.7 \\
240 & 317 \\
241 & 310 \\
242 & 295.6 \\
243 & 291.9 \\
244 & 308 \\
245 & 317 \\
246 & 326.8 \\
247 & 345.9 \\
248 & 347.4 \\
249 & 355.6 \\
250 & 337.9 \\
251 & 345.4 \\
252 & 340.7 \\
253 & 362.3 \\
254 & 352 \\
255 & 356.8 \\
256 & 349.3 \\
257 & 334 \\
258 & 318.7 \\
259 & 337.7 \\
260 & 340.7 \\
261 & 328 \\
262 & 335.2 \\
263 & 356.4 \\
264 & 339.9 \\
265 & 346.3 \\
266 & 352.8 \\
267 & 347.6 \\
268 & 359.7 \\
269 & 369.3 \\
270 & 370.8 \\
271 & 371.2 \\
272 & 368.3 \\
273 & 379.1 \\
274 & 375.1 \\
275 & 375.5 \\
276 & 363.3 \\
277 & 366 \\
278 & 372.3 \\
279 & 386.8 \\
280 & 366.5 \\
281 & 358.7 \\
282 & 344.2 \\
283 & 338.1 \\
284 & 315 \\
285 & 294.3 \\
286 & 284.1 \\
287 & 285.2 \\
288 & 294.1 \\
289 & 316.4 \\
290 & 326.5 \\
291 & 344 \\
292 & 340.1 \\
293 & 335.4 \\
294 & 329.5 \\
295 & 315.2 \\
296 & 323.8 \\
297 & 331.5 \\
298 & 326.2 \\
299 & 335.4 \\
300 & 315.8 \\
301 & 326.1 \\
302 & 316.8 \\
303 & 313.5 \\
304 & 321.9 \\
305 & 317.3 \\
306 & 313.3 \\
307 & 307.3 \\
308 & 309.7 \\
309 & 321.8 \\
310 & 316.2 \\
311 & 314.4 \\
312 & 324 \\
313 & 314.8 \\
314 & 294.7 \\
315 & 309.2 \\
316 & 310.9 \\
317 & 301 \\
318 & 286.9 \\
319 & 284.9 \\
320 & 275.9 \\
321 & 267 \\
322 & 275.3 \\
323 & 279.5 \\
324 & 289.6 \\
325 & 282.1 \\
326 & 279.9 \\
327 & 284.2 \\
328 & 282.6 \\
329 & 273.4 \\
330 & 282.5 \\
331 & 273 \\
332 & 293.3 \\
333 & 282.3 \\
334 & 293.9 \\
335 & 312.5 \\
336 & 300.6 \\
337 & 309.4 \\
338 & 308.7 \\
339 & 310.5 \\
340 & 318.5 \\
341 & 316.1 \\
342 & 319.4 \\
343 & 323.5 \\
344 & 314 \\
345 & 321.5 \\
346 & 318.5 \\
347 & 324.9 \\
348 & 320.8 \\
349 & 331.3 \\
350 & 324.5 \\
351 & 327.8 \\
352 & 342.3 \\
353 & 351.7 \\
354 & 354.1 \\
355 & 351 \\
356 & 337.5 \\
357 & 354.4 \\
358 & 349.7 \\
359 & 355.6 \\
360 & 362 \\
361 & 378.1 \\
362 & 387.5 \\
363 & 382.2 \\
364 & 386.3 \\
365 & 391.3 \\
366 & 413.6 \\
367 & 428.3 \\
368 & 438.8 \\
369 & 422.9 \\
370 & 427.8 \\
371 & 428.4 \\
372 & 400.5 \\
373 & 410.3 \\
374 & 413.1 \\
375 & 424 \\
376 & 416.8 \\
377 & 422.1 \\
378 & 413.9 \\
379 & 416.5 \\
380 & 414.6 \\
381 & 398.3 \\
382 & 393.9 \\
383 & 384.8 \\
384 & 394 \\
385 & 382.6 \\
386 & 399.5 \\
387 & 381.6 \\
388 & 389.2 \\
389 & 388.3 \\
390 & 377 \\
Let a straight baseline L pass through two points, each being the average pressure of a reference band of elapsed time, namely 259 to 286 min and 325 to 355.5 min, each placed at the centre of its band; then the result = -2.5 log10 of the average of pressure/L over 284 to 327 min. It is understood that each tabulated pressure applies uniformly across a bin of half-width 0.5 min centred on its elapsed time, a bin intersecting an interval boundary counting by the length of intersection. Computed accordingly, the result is 0.08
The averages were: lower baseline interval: 353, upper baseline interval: 311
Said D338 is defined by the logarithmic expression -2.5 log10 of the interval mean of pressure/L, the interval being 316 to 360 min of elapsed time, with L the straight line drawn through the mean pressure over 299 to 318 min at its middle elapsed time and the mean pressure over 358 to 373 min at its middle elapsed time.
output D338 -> 0.16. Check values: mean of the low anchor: 314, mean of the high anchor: 399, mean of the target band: 310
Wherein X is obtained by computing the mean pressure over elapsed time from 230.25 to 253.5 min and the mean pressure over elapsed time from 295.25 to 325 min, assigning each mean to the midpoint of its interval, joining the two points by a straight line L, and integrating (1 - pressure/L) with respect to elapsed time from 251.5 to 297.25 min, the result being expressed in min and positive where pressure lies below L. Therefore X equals -4.1 min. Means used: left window 322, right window 307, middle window 344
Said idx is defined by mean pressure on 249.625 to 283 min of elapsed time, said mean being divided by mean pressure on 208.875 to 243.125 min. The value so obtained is 1.1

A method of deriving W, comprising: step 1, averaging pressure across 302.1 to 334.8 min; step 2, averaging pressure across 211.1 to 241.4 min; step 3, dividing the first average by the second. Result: 0.9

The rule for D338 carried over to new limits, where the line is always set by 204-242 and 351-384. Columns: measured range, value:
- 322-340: 0.27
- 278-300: 0.08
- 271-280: -0.08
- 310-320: 0.20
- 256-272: -0.02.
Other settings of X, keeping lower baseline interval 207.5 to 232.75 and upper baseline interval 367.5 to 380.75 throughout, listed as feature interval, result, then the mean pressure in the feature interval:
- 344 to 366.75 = 3.0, 353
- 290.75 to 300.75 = 1.1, 329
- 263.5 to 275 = -0.3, 362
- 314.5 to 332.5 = 4.7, 285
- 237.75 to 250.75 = 0.6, 322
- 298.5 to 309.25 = 1.6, 318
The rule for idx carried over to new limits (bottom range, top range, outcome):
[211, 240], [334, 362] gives 1.04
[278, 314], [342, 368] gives 1.09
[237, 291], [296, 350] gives 0.90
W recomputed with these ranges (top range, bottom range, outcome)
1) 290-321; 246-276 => 0.90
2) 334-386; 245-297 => 1.07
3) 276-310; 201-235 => 1.01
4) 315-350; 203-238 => 0.93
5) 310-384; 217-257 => 1.05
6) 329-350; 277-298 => 0.93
